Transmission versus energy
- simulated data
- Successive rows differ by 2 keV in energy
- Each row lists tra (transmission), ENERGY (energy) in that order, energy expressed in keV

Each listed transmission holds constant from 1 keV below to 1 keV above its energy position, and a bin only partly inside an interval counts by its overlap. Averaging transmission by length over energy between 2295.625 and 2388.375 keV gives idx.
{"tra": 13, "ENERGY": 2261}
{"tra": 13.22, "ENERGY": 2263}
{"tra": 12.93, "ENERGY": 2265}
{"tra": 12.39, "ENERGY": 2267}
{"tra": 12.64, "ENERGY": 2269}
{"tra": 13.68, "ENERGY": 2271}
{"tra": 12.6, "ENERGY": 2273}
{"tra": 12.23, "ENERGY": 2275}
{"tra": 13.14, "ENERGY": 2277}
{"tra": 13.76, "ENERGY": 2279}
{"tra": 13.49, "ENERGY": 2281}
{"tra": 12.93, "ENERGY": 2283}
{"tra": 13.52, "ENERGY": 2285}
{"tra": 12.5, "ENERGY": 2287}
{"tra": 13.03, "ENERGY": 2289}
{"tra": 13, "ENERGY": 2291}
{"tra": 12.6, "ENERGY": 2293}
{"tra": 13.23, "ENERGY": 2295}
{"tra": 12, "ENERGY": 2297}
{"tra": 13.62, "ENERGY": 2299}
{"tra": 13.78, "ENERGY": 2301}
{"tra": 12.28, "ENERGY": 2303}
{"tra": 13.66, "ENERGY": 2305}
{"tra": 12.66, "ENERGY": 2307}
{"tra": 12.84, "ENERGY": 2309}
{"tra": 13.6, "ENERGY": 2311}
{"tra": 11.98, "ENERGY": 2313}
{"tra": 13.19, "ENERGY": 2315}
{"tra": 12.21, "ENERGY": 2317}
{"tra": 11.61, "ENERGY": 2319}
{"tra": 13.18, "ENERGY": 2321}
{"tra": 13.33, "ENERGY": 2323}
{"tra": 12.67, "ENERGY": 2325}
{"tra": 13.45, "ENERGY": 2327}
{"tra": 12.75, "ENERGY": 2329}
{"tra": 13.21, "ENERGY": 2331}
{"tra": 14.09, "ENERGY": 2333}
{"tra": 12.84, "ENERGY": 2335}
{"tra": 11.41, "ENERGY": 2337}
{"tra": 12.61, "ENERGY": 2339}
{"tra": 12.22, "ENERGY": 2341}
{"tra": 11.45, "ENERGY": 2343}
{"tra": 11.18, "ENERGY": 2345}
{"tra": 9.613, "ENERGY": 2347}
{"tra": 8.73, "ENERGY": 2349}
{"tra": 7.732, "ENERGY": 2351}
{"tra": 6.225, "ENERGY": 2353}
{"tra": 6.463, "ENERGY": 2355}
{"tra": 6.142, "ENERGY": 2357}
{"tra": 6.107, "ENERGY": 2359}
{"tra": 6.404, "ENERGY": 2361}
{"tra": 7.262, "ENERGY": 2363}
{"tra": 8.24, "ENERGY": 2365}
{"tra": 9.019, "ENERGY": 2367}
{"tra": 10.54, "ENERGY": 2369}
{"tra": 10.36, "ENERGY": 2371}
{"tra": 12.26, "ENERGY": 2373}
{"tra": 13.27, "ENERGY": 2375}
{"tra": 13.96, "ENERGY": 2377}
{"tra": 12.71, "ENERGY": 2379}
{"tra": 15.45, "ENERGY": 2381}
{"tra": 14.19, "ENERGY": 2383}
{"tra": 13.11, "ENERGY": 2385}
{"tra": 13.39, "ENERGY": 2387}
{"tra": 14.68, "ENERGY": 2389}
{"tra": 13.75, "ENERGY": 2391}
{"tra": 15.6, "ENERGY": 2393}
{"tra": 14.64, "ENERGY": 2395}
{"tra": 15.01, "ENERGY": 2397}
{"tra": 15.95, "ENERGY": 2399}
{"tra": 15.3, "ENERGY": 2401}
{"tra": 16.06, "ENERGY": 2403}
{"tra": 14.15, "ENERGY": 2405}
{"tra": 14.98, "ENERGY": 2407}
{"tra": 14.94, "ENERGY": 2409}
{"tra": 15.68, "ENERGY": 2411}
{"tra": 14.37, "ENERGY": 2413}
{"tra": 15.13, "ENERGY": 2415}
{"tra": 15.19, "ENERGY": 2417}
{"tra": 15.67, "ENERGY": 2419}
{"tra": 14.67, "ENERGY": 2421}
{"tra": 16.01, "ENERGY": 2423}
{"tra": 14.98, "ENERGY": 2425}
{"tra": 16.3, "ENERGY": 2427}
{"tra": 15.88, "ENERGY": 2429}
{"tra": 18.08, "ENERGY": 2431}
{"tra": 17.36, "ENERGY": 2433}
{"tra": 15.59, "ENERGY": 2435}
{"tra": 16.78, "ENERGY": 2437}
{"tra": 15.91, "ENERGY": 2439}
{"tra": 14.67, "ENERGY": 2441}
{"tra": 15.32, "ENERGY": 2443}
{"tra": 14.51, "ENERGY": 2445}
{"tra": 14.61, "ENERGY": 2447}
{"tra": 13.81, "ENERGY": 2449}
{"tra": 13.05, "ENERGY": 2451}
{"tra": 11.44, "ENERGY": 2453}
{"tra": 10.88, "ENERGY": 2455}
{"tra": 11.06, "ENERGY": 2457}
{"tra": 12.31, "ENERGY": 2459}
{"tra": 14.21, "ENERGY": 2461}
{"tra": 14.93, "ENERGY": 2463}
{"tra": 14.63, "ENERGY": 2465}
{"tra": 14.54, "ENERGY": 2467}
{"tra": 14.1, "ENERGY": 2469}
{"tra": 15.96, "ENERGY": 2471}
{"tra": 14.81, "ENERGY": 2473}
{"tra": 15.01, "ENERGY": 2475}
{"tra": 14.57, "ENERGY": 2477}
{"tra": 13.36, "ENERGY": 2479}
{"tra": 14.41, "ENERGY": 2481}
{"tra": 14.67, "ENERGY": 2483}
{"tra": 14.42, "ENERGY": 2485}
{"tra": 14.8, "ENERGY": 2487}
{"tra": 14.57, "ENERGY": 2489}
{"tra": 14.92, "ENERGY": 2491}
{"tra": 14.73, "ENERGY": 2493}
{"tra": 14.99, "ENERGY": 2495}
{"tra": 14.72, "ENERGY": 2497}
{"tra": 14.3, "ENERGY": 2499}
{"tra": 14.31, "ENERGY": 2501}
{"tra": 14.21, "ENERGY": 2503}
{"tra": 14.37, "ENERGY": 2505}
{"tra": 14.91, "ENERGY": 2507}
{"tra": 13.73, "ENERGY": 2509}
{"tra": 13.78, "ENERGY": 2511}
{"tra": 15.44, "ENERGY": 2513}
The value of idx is 11.5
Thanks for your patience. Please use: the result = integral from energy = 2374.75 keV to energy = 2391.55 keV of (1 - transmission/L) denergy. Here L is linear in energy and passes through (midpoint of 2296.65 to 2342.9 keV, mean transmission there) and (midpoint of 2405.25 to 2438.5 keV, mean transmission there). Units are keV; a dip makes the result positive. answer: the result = 0.9 keV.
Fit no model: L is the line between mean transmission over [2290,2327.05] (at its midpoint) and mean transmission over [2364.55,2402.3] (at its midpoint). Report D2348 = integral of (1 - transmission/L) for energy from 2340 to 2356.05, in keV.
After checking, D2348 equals 4.79 keV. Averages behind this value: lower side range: 12.9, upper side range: 13.3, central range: 9.19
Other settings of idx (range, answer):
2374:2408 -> 14.5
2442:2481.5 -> 13.9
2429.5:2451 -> 15.5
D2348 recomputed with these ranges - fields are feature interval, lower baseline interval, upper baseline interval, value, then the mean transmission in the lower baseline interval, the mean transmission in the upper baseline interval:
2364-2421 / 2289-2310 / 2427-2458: 0.9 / 13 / 14.7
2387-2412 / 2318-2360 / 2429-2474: -4.3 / 10.8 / 14.5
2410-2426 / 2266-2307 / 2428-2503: -1.2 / 13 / 14.5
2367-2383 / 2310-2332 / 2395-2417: 2.0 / 12.8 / 15.1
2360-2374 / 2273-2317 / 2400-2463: 4.8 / 13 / 14.8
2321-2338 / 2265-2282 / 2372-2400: 0.7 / 13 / 14.1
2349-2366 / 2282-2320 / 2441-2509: 8.1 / 12.9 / 14.2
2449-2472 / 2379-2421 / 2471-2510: 2.0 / 14.8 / 14.6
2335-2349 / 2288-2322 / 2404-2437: 2.4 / 12.9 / 15.6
